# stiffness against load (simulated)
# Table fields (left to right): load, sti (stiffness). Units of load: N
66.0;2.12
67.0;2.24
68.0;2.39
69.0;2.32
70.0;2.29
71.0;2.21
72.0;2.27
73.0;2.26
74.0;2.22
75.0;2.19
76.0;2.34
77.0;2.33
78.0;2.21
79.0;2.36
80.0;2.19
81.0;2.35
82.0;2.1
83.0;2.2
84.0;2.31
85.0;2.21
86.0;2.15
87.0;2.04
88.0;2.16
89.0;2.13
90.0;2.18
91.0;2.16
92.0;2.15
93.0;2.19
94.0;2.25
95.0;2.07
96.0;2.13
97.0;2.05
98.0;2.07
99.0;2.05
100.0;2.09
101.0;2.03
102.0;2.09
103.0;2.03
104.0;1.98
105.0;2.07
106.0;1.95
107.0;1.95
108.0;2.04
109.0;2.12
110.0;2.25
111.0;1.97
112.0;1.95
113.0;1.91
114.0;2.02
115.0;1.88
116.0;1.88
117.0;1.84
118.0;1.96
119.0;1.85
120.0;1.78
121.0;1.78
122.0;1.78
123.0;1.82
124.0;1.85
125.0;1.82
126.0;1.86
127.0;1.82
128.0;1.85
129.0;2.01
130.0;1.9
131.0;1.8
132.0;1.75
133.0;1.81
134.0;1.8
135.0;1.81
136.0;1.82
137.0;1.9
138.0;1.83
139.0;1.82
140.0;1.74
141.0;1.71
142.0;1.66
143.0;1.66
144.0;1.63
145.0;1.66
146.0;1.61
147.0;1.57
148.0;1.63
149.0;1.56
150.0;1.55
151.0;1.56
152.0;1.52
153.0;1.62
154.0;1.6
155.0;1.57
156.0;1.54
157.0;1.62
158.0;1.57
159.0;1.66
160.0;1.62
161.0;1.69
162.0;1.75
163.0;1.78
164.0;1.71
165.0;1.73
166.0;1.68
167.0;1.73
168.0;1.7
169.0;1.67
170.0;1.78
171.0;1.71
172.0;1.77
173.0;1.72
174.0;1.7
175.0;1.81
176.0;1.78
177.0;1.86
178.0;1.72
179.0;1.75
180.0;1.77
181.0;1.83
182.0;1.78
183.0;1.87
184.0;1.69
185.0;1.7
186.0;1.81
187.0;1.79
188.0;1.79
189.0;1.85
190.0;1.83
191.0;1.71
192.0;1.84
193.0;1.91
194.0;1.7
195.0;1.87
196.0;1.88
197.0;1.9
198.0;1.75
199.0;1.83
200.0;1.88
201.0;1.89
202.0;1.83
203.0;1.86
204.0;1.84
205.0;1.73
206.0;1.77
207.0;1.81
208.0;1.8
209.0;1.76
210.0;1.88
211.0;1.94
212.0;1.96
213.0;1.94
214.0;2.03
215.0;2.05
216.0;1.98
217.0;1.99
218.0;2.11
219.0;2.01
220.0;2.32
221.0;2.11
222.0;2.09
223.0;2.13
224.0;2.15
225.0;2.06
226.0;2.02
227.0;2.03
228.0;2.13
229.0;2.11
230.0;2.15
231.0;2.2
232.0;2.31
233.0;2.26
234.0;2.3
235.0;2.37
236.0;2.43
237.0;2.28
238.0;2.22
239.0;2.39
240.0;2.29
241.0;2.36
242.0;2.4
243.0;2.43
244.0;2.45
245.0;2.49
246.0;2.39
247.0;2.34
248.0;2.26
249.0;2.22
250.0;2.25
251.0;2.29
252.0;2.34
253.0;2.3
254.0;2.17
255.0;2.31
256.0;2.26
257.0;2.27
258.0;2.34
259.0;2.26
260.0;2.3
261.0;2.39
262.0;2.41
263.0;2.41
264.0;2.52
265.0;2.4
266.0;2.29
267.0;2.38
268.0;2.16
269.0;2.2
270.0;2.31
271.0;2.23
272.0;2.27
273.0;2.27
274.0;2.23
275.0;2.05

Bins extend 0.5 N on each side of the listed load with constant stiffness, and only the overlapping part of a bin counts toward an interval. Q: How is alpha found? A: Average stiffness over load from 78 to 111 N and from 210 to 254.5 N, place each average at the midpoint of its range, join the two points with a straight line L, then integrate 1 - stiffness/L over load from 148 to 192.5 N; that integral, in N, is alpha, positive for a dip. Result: 9.4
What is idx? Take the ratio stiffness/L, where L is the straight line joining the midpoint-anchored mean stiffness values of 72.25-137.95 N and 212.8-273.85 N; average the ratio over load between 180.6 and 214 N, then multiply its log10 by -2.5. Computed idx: 0.19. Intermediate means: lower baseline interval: 2.03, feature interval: 1.83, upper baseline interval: 2.25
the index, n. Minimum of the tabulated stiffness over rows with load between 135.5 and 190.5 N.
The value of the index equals 1.52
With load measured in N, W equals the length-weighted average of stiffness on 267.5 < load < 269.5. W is 2.18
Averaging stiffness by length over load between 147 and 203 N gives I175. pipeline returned 1.73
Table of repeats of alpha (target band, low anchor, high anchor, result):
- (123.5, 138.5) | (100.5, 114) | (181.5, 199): 0.9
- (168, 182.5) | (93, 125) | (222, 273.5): 2.5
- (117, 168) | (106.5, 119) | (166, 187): 4.0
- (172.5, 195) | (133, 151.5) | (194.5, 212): 0.1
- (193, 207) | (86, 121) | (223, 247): 2.4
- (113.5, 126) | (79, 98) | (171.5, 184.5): 1.1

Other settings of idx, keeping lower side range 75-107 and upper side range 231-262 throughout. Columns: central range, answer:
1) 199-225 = 0.169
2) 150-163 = 0.346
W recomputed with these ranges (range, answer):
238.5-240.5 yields 2.34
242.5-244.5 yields 2.44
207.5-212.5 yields 1.87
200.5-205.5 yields 1.83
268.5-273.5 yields 2.26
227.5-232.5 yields 2.18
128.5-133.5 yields 1.85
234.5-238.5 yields 2.33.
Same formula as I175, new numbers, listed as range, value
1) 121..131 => 1.85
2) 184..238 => 1.97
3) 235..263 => 2.33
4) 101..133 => 1.92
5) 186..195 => 1.81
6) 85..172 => 1.85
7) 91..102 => 2.11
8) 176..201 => 1.81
